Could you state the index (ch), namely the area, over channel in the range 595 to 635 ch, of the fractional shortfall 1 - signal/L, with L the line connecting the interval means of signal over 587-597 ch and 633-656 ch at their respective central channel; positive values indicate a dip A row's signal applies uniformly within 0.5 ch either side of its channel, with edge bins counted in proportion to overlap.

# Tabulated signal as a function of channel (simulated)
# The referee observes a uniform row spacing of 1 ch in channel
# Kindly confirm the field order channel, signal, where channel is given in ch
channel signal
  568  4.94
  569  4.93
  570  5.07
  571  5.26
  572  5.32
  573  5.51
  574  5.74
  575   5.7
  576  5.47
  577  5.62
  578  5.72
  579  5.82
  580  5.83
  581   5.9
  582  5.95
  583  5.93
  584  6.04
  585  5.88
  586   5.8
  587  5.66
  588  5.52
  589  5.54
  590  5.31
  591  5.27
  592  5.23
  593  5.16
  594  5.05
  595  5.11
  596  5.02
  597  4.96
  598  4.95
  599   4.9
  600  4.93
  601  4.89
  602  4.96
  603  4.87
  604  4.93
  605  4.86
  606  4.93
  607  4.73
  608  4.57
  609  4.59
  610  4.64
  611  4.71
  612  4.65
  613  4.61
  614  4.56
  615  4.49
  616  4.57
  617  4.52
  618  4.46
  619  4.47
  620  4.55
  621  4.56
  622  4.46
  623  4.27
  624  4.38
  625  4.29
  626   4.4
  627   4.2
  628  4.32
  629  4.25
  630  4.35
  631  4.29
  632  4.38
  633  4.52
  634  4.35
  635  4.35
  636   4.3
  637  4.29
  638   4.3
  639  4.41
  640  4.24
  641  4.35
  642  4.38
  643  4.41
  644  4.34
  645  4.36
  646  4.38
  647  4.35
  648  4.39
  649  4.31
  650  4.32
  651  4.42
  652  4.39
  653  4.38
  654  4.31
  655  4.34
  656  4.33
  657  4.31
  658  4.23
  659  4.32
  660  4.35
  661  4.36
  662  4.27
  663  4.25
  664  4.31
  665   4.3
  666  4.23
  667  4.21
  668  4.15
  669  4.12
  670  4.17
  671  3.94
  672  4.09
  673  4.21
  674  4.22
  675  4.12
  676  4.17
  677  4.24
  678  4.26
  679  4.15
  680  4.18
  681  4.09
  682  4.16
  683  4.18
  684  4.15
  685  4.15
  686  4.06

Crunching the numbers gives 2.1 ch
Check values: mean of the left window 5.25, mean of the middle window 4.6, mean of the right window 4.35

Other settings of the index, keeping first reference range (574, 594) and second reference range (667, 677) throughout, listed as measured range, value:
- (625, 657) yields 2.2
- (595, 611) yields 1.4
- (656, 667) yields 0.1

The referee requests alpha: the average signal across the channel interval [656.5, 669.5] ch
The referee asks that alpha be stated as 4.26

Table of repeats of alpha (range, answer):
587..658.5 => 4.6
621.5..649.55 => 4.34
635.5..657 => 4.35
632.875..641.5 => 4.34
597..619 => 4.73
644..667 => 4.33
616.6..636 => 4.38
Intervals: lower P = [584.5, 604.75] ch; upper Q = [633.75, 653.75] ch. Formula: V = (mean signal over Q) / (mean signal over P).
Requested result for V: 0.84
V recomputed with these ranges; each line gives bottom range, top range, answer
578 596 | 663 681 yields 0.75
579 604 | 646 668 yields 0.80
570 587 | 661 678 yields 0.74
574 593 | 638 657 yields 0.77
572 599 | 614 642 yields 0.80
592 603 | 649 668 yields 0.86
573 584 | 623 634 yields 0.75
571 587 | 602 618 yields 0.82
